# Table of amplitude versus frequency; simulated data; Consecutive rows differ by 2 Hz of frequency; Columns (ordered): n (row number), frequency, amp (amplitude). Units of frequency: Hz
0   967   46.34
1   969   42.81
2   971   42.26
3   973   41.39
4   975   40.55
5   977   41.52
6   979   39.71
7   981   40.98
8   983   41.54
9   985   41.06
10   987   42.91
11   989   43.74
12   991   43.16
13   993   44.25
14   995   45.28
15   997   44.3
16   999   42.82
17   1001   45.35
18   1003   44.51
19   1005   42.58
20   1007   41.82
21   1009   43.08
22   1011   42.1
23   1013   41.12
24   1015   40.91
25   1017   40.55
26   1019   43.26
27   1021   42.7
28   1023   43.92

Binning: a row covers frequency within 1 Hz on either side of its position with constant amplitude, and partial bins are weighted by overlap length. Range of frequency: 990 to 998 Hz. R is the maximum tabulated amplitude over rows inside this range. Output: 45.28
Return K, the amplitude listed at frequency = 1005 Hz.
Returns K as 42.58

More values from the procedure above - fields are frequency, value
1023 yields 43.92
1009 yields 43.08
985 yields 41.06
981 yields 40.98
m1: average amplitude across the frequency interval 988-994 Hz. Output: 43.7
